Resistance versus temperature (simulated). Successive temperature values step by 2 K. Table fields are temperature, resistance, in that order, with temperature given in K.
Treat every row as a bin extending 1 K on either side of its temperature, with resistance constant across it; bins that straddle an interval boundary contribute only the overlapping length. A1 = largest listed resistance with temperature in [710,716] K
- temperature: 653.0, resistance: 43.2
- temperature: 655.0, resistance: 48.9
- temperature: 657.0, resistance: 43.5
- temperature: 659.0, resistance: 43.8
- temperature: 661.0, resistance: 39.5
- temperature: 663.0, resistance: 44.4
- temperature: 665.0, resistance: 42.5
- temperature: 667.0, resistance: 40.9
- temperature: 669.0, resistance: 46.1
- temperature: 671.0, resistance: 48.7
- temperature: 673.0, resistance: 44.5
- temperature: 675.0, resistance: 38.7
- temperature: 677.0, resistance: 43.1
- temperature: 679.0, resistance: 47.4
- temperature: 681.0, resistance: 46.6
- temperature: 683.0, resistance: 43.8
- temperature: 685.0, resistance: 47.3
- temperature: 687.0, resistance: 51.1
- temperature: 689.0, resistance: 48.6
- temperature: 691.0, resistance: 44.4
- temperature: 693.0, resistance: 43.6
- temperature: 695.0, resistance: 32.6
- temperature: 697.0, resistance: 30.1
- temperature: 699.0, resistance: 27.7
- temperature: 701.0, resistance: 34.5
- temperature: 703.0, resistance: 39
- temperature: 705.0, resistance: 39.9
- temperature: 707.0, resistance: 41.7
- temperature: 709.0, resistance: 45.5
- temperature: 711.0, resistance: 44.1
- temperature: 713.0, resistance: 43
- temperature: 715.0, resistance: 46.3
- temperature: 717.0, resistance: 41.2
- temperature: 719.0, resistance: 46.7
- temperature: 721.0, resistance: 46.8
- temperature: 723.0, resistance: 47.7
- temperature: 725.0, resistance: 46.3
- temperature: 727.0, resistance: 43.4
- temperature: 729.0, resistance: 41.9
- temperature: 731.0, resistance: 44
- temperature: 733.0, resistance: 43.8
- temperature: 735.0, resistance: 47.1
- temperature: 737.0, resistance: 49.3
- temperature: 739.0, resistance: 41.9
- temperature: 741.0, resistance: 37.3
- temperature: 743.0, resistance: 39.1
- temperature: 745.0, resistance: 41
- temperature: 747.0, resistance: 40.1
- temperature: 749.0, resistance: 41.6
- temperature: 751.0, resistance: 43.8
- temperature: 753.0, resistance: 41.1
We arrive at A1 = 46.3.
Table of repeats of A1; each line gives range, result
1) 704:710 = 45.5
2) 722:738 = 49.3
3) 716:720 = 46.7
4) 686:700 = 51.1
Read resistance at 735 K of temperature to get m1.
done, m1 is 47.1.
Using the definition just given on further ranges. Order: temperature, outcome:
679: 47.4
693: 43.6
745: 41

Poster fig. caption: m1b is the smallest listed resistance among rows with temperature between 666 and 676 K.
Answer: 38.7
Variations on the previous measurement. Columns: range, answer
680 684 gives 43.8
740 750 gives 37.3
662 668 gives 40.9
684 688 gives 47.3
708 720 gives 41.2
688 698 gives 30.1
